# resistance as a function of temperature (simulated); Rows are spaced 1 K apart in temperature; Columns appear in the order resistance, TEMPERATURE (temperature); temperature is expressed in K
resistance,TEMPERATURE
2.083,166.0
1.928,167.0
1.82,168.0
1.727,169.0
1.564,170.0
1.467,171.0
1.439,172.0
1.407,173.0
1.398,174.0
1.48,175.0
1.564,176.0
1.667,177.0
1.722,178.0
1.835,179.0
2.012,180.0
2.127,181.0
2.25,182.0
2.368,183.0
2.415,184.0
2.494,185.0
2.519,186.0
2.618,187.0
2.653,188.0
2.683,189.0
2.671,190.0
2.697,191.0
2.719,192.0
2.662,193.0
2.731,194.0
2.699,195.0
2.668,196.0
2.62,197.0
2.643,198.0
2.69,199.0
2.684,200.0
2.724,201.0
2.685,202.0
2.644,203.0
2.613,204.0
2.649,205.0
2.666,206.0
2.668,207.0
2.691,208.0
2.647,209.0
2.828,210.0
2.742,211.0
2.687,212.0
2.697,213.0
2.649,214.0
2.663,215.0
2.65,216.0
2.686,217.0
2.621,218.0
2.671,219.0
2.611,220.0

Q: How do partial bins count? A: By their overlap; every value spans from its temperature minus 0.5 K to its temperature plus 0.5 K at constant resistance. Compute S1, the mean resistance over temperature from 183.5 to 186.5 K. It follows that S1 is 2.48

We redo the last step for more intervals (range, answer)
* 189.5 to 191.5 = 2.68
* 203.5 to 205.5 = 2.63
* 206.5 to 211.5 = 2.72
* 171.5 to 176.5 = 1.46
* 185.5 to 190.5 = 2.63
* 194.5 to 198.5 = 2.66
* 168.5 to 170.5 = 1.65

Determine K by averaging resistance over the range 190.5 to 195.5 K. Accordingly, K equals 2.7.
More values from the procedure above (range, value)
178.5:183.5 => 2.12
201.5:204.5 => 2.65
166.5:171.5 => 1.7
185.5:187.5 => 2.57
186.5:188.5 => 2.64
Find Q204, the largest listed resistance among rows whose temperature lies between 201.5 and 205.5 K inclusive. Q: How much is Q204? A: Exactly 2.685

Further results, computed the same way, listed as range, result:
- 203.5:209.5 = 2.691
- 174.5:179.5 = 1.835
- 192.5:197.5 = 2.731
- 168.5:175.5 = 1.727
